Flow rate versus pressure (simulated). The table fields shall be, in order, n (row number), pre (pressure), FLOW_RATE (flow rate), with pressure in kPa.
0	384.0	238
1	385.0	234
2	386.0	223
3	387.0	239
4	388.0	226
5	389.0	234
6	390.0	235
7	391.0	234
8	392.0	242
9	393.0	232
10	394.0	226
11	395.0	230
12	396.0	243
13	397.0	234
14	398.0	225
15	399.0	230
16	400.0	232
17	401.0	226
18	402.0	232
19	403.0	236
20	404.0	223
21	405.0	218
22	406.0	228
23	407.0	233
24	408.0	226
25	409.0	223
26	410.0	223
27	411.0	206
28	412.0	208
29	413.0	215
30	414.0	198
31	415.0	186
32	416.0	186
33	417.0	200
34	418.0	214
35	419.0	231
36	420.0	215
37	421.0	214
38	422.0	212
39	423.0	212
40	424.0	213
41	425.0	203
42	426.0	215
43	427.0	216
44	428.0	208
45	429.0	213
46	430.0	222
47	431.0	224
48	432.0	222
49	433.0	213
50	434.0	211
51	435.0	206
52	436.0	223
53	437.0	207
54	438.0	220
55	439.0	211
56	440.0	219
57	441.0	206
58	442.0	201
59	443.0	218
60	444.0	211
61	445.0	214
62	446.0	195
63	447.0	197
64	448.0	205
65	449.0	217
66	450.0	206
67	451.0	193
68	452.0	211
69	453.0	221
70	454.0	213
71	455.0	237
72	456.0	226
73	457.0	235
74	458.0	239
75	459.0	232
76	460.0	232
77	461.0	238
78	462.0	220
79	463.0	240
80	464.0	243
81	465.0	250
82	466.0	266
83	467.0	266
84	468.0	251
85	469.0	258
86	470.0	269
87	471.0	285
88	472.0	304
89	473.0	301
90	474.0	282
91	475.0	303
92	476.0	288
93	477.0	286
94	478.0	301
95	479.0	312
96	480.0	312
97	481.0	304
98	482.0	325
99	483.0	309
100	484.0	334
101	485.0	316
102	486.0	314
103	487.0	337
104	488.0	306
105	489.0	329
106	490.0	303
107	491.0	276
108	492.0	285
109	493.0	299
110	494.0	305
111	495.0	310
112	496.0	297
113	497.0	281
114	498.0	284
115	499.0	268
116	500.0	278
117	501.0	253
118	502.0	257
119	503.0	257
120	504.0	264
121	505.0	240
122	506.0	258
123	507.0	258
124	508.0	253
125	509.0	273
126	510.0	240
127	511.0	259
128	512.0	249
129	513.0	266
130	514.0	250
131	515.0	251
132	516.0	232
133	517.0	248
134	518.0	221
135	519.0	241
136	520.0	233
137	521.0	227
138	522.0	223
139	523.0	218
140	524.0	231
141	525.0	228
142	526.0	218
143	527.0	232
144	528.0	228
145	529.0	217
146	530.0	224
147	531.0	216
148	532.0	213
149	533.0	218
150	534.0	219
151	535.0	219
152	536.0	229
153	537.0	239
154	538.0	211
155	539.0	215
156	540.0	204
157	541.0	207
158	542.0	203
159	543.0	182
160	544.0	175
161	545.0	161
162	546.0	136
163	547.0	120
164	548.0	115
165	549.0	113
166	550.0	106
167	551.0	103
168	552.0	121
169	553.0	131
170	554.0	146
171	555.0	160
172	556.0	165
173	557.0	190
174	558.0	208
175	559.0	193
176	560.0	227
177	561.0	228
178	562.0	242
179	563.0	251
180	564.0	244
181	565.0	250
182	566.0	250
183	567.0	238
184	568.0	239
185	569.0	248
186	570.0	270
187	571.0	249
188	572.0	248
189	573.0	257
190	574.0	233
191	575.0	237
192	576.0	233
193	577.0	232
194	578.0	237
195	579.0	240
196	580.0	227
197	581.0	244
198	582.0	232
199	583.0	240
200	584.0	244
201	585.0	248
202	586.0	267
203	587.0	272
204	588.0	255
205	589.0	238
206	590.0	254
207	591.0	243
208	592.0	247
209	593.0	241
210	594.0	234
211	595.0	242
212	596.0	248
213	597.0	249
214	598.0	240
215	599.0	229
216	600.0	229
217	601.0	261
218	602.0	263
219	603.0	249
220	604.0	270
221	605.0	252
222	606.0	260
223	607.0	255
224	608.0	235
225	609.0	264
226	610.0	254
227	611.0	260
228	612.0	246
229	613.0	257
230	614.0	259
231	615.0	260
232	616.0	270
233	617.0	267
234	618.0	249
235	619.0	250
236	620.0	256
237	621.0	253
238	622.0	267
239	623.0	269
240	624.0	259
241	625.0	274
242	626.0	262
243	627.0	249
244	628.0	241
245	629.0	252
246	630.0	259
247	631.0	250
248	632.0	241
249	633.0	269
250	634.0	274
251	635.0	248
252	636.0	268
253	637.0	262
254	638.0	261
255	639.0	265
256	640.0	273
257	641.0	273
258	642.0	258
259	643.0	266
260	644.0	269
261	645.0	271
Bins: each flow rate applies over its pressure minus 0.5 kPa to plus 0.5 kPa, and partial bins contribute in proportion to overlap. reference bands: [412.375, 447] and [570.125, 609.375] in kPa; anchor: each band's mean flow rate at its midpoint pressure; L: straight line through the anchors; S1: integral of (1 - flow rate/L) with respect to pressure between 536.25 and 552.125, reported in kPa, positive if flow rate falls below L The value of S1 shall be 4.8 kPa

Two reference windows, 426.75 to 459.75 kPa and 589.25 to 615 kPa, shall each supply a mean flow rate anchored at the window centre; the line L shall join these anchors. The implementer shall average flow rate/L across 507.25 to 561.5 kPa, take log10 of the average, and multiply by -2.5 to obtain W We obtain 0.15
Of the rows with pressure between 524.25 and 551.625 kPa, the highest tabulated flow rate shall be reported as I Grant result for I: 239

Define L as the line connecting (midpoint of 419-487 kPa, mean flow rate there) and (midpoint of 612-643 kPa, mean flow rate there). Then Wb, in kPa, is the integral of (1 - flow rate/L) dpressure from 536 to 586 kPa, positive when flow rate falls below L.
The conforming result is 9.17 kPa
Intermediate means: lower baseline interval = 242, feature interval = 207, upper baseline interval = 260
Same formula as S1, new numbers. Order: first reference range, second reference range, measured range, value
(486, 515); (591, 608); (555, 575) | 2.0 kPa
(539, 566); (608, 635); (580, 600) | -2.1 kPa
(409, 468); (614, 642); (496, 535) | -1.4 kPa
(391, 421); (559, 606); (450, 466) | -0.1 kPa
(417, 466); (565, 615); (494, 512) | -2.9 kPa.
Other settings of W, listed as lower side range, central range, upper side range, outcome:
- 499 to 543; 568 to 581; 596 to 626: 0.021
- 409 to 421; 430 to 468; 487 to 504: 0.095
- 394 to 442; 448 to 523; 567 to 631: -0.155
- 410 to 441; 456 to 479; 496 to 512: -0.106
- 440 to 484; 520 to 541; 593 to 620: 0.136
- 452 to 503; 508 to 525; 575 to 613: 0.109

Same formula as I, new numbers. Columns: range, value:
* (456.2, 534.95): 337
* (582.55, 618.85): 272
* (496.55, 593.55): 284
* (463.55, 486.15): 334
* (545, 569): 251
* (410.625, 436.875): 231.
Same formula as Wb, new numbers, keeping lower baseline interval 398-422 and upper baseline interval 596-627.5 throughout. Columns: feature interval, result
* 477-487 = -3.58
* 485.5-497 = -3.55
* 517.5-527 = 0.46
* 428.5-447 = 0.83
